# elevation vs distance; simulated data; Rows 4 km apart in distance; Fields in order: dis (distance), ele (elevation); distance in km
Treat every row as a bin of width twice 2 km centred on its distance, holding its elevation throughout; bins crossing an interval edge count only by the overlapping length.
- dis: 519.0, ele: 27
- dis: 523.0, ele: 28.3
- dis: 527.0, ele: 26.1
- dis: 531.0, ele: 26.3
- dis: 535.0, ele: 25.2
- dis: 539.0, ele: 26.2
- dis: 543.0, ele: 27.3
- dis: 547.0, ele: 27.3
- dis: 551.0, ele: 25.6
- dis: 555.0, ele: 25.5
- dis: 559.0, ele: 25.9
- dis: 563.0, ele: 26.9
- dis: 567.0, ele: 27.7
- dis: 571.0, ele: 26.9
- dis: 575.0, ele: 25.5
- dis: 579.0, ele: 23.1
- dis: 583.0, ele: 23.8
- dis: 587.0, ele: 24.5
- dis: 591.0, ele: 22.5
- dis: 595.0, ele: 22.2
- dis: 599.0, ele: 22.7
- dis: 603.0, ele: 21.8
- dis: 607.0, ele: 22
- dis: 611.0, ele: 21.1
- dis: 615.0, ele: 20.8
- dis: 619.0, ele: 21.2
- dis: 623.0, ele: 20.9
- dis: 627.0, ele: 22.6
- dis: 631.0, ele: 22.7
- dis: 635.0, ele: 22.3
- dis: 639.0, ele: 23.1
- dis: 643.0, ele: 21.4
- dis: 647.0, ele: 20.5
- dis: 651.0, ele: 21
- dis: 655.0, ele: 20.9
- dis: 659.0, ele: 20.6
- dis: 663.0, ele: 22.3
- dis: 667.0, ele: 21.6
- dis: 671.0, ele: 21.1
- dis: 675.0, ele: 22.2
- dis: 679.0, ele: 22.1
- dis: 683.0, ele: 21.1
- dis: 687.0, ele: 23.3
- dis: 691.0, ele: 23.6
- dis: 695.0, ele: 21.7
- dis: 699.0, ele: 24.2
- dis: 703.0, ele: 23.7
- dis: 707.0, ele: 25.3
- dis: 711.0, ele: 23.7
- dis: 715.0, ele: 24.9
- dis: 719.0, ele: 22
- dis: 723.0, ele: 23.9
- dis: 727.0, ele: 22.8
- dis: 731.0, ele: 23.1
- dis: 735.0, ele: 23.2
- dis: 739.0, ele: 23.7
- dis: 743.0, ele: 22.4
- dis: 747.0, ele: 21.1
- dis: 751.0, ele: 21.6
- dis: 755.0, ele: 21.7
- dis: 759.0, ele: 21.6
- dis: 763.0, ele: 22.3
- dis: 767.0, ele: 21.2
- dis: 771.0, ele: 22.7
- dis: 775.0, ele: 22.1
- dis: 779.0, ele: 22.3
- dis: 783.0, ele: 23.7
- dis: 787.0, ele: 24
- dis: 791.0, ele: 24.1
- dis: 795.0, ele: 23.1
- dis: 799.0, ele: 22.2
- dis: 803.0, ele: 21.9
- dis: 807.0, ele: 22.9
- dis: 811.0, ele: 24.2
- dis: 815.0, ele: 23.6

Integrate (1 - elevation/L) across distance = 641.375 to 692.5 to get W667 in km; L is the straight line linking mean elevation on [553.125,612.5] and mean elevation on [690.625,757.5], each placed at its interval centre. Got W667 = 4.0 km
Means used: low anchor 24.2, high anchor 23.1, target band 21.7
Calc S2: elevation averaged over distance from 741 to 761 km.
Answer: 21.7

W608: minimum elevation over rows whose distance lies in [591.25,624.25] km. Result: 20.8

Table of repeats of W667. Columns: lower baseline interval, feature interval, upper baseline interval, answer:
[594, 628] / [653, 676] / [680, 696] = 0.8 km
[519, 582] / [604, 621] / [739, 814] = 2.6 km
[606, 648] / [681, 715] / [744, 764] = -2.7 km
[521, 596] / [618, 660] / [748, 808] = 5.0 km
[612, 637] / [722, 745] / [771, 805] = -0.7 km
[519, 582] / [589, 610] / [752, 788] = 2.6 km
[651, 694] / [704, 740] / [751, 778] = -2.9 km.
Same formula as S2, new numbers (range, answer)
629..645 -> 22.4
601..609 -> 21.9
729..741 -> 23.3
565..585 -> 25.4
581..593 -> 23.6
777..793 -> 23.5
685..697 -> 22.9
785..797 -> 23.7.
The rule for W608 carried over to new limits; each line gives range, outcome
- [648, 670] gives 20.6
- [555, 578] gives 25.5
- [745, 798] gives 21.1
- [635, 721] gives 20.5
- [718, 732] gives 22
